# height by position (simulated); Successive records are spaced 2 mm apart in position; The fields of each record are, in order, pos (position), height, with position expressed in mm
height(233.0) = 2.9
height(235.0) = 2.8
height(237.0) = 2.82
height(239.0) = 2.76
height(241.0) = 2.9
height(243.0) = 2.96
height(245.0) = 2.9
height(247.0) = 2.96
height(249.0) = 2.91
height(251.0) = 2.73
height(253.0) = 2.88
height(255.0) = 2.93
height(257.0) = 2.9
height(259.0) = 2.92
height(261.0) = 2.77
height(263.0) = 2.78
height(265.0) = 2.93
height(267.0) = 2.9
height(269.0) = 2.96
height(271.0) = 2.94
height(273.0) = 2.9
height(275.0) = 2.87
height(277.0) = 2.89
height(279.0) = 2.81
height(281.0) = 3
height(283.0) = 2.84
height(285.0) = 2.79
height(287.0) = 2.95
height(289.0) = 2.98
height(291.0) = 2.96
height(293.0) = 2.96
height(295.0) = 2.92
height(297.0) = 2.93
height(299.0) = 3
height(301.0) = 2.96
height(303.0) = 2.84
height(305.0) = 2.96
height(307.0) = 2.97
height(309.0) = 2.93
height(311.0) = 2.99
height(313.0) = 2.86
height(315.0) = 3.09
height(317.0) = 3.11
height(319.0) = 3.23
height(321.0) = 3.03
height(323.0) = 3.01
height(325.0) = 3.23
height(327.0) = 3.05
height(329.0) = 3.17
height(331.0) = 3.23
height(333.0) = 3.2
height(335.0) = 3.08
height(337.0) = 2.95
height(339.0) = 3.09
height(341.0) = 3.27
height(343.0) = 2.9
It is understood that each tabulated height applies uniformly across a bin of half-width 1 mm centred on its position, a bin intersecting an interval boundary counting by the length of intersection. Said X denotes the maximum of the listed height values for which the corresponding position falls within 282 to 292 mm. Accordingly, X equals 2.98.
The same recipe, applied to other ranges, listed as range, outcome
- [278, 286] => 3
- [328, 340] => 3.23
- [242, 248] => 2.96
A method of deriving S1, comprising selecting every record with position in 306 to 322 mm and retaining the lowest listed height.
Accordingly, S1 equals 2.86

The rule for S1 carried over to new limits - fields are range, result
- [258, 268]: 2.77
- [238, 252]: 2.73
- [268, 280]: 2.81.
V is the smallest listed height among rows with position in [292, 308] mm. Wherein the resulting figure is 2.84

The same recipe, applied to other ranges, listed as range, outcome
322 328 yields 3.01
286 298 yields 2.92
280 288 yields 2.79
